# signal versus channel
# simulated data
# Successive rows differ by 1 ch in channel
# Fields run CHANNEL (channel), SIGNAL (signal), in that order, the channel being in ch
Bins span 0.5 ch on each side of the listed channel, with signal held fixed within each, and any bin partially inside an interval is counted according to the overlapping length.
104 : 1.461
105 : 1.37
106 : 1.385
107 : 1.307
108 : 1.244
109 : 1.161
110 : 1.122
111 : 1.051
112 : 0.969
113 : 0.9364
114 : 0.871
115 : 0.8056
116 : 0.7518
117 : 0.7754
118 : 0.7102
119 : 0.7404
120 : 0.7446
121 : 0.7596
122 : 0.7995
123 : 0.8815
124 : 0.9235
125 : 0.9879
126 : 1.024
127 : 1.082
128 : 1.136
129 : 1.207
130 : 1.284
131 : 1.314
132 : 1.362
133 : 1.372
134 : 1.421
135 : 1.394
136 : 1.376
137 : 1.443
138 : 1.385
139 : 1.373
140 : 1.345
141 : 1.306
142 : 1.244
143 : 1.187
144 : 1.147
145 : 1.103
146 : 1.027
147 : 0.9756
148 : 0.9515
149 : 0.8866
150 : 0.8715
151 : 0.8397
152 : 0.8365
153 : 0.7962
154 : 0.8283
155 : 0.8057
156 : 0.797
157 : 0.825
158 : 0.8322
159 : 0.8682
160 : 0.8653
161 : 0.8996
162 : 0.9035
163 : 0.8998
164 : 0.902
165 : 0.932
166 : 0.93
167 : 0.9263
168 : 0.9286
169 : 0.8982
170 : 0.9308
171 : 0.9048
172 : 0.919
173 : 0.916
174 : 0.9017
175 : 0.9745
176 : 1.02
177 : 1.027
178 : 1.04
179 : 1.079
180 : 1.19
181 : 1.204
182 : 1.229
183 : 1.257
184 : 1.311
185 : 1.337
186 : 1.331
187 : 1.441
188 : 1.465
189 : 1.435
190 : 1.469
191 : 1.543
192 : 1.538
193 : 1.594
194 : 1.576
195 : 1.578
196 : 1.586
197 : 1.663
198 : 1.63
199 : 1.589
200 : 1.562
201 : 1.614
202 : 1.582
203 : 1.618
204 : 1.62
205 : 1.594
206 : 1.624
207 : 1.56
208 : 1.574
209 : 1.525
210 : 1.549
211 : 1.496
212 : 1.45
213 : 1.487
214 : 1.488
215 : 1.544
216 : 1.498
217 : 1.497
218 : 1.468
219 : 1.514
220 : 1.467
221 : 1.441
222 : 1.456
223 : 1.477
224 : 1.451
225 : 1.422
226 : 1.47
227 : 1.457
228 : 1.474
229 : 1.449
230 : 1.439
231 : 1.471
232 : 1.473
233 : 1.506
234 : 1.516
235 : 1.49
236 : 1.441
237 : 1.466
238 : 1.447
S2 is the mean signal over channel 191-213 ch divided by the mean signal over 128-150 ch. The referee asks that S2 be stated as 1.28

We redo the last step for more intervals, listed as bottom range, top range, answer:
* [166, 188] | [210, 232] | 1.35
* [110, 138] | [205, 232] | 1.42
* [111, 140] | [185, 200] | 1.43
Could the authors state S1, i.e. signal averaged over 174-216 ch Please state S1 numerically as 1.43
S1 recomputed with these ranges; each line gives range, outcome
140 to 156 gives 0.992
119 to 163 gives 1.05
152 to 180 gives 0.913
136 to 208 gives 1.19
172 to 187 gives 1.13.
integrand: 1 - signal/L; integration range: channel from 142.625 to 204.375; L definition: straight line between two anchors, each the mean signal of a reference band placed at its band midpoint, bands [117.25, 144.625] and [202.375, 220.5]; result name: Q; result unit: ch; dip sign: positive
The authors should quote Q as 9.6 ch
